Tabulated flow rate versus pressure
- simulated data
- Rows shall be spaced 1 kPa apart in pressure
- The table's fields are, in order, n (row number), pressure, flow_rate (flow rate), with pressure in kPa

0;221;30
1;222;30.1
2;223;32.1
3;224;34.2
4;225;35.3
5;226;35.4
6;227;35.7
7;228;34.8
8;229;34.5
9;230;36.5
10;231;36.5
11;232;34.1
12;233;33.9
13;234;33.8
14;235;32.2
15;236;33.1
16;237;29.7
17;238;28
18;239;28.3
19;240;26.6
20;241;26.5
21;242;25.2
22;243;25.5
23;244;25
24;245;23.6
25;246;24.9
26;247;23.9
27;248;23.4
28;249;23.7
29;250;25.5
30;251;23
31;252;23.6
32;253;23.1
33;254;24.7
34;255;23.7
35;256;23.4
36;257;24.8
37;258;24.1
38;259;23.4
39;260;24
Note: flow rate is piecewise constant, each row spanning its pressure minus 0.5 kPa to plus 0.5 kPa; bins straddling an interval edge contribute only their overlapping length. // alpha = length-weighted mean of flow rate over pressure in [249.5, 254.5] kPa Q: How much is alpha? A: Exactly 24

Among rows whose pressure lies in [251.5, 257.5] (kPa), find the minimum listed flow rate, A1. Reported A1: 23.1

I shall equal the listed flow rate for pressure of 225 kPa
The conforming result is 35.3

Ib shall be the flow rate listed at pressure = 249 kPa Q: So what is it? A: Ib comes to 23.7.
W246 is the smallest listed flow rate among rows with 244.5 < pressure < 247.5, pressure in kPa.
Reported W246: 23.6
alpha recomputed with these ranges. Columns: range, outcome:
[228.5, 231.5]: 35.8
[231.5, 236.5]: 33.4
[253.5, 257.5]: 24.1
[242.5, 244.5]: 25.2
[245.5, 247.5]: 24.4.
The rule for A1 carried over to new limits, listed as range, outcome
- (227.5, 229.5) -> 34.5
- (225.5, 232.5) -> 34.1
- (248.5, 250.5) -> 23.7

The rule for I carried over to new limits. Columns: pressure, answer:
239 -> 28.3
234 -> 33.8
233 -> 33.9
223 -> 32.1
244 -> 25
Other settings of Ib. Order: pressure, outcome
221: 30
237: 29.7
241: 26.5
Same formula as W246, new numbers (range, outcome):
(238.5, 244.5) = 25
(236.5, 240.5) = 26.6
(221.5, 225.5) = 30.1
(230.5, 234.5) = 33.8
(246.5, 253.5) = 23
